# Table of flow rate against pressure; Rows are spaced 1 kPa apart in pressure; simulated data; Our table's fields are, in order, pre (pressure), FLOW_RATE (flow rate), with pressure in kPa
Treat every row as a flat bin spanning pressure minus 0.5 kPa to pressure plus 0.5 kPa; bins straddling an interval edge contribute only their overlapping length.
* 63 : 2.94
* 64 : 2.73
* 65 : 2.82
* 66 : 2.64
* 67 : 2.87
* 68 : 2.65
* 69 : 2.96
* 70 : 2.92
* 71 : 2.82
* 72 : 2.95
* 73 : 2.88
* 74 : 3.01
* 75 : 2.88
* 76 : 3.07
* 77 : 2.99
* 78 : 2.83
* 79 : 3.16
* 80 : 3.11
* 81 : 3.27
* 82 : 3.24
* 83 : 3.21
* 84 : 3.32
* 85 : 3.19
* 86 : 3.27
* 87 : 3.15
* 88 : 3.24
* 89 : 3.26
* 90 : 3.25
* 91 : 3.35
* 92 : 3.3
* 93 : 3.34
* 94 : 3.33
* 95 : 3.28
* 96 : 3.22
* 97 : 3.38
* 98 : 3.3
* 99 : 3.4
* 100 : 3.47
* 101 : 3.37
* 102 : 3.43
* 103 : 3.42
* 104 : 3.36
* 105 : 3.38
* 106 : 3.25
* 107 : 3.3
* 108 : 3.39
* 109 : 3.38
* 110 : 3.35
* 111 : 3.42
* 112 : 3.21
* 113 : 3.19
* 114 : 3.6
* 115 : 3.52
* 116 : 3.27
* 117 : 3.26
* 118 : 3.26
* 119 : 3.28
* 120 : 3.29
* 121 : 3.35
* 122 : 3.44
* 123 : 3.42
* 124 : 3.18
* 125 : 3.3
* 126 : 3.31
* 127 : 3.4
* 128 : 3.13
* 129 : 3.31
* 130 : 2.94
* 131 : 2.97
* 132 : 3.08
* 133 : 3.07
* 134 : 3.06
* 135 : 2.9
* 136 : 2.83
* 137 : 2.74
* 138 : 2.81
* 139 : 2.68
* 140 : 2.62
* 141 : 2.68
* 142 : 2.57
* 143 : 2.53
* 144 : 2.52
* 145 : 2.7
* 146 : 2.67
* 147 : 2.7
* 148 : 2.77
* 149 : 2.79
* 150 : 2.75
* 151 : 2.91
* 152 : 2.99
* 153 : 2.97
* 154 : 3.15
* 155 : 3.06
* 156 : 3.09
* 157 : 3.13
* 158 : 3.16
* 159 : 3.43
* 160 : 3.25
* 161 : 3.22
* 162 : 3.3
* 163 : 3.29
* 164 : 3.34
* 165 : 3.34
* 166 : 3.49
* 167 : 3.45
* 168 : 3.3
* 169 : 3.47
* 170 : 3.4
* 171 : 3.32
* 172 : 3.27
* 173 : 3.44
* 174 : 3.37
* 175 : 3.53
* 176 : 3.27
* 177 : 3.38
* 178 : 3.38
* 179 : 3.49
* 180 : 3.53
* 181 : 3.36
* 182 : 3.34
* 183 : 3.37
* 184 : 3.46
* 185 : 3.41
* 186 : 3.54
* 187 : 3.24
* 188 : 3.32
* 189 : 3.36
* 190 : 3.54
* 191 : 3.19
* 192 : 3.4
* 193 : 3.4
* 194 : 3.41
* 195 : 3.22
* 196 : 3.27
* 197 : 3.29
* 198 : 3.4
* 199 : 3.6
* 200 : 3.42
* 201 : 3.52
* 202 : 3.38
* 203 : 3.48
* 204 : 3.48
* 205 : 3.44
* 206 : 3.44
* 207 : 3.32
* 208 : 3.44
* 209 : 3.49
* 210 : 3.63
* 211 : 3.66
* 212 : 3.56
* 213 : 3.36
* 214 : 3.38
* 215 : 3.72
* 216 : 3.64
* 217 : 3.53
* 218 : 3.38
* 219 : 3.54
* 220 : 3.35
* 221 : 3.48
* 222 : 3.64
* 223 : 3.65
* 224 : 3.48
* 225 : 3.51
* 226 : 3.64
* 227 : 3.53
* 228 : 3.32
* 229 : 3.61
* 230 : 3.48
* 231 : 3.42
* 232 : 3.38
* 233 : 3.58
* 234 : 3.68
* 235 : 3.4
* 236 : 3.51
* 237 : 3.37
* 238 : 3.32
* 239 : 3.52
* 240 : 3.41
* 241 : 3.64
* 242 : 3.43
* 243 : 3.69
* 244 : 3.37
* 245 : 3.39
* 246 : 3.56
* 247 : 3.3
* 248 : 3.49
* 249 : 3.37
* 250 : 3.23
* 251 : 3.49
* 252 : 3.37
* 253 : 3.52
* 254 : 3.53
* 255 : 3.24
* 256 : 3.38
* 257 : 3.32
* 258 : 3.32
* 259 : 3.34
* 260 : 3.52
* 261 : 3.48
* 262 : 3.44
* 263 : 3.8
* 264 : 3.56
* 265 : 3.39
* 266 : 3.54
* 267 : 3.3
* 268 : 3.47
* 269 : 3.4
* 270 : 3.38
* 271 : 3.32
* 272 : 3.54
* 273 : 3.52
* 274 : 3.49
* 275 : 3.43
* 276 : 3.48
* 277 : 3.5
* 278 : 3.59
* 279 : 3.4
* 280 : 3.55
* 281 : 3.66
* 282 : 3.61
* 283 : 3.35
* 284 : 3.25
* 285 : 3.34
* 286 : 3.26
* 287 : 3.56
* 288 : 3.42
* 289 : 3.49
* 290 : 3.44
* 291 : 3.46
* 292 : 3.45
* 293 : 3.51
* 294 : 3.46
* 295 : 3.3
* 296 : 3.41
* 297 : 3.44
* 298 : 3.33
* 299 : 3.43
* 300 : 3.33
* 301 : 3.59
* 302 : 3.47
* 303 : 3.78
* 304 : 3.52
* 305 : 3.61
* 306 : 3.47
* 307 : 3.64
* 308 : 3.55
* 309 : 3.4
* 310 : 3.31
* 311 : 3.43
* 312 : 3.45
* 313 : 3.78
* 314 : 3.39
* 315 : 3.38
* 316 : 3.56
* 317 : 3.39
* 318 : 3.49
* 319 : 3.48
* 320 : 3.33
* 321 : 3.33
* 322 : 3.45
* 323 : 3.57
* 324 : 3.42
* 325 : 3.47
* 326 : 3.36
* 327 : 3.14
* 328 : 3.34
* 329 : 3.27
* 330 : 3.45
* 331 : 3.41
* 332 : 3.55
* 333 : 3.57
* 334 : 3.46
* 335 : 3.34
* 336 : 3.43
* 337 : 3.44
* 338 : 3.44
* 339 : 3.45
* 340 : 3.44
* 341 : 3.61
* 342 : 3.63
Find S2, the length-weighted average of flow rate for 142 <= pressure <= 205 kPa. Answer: 3.25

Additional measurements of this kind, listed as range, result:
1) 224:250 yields 3.47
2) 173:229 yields 3.45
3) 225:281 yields 3.46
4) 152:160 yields 3.14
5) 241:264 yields 3.44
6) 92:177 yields 3.18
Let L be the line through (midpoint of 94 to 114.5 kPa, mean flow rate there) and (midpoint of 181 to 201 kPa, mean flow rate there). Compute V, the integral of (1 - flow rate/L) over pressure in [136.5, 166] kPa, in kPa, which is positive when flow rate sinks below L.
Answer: 3.7 kPa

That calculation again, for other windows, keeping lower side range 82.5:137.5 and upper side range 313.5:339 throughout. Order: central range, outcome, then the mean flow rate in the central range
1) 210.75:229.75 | -1.02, 3.52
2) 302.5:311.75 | -0.31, 3.52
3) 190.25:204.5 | -0.28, 3.39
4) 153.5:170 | 0.10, 3.28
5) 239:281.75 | -1.08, 3.46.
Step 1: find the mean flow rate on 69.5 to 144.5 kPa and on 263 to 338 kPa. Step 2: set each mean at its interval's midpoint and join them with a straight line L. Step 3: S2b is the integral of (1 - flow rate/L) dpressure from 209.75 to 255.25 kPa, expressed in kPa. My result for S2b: -1.8 kPa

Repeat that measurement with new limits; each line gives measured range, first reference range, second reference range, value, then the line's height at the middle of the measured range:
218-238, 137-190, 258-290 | -1.0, 3.33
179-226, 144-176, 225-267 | -2.1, 3.31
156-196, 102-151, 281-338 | -2.1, 3.19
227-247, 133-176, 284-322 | -1.2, 3.28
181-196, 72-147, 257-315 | -0.3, 3.29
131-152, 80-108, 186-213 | 3.6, 3.36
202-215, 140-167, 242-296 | -1.1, 3.21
